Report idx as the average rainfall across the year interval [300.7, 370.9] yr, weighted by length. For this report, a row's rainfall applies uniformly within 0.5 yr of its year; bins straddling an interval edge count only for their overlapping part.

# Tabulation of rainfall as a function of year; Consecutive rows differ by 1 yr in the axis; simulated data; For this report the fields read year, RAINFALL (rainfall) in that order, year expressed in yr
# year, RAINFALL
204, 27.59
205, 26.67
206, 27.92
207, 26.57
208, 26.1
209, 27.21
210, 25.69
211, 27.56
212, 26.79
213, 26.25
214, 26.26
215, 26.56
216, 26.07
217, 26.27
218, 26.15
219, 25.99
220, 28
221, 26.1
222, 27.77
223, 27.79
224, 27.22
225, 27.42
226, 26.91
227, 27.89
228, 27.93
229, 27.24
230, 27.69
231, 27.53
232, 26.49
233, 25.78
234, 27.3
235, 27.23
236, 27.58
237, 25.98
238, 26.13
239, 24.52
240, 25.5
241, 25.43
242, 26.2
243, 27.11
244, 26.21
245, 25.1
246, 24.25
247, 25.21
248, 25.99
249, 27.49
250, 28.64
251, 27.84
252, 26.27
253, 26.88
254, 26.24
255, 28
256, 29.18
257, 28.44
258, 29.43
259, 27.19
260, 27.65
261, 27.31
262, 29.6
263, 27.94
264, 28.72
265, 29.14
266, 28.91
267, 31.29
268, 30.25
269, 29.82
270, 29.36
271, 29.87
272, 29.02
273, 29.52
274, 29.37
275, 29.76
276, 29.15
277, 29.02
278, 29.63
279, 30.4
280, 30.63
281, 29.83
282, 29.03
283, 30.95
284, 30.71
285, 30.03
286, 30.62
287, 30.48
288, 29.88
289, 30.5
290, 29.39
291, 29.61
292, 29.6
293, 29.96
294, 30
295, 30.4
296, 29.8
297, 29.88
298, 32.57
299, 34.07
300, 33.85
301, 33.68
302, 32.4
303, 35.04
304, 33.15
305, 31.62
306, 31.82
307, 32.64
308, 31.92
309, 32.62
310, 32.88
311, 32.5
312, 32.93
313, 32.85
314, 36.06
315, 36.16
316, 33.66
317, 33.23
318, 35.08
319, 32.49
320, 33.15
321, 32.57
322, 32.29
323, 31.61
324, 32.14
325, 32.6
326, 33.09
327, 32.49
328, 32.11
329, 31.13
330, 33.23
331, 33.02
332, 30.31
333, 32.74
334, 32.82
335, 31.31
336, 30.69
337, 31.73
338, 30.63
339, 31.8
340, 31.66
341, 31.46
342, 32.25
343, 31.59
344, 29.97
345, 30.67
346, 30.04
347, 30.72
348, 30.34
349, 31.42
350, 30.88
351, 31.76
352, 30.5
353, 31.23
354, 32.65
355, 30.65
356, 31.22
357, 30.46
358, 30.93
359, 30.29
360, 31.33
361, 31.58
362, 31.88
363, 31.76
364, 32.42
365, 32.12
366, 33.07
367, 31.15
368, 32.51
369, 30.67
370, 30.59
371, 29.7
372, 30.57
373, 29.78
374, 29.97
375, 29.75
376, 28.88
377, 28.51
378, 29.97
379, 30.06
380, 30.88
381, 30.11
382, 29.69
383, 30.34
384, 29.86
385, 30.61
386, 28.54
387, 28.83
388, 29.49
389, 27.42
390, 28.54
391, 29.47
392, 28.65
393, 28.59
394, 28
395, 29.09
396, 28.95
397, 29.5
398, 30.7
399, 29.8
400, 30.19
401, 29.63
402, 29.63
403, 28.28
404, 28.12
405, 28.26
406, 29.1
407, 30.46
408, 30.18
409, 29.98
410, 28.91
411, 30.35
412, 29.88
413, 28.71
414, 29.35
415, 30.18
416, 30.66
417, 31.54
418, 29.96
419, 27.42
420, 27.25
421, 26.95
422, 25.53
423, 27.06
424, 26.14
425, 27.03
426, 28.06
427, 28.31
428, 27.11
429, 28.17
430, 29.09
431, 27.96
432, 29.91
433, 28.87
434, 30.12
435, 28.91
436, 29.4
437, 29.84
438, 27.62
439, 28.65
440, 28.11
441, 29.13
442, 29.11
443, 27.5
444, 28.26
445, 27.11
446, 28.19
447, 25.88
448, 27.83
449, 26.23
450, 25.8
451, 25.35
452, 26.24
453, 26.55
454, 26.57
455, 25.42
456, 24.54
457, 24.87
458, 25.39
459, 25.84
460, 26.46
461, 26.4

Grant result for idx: 32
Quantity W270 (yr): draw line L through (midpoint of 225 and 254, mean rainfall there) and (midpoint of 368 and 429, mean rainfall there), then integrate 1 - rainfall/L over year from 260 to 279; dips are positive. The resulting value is -1.6 yr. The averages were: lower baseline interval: 26.6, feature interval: 29.3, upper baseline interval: 29.2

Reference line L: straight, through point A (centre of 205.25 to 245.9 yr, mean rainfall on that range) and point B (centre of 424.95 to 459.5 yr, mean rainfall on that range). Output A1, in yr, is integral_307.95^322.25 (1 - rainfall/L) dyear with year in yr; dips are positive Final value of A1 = -3.4 yr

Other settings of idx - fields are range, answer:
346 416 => 30.1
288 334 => 32.3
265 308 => 30.7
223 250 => 26.6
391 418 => 29.5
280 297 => 30.1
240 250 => 26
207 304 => 28.4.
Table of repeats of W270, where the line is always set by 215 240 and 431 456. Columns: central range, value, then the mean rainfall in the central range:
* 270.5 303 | -4.1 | 30.5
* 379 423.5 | -2.7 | 29.2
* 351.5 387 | -4.2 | 30.7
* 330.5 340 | -1.5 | 31.7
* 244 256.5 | 0.1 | 26.7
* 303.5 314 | -2.1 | 32.7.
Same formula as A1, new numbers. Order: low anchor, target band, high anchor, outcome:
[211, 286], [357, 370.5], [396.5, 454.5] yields -1.6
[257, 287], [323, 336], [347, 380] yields -0.8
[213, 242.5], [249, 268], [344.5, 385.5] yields -0.5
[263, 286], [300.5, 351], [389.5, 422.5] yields -4.8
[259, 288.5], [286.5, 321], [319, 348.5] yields -1.8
